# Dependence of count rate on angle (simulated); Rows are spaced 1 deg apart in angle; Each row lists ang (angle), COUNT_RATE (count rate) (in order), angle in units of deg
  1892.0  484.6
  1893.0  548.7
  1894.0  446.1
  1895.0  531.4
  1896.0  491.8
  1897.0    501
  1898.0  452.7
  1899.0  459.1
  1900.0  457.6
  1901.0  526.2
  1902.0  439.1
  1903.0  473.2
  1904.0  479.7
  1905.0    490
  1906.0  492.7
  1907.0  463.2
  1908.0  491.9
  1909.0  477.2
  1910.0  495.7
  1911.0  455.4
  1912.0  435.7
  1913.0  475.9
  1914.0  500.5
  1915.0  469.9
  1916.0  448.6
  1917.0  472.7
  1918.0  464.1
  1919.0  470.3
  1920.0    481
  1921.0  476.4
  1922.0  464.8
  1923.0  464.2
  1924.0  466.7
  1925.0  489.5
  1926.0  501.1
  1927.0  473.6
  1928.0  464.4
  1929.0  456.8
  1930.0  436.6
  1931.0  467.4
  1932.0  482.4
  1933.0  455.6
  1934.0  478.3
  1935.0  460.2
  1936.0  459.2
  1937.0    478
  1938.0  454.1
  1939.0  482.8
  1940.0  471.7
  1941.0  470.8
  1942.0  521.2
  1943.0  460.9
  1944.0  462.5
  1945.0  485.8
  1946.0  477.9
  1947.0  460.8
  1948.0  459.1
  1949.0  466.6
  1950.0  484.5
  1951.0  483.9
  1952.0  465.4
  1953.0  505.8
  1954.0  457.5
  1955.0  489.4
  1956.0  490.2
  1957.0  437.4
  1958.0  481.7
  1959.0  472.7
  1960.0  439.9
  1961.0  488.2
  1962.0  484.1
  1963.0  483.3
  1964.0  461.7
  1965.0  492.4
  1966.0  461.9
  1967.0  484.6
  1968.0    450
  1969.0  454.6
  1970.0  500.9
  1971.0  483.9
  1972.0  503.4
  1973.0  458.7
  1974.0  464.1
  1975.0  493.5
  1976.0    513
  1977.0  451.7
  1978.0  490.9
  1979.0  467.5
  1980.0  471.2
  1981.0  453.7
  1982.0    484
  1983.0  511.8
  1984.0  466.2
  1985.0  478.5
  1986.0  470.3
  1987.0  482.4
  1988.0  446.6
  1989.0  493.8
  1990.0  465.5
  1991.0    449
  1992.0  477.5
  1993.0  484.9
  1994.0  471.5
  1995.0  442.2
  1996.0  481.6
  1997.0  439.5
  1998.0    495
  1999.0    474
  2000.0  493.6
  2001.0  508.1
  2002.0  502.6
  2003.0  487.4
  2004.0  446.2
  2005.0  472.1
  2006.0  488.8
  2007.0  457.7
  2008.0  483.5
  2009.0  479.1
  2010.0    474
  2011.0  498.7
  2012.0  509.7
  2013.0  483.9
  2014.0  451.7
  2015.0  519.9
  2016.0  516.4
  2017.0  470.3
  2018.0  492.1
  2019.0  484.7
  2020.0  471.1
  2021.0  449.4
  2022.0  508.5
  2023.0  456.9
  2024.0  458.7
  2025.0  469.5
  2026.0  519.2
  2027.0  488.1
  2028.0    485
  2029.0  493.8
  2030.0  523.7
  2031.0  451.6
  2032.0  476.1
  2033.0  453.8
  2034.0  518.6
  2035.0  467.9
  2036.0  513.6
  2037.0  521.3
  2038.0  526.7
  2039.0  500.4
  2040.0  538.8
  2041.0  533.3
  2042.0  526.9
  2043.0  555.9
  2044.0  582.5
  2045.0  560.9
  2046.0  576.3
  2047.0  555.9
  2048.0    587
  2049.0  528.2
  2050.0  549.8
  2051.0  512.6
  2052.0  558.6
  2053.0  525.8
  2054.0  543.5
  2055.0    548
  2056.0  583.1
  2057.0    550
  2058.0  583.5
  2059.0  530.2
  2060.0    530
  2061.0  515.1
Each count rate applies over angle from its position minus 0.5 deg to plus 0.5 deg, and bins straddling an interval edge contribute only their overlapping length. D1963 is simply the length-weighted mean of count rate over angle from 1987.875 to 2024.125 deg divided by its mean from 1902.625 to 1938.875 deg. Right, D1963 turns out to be 1.02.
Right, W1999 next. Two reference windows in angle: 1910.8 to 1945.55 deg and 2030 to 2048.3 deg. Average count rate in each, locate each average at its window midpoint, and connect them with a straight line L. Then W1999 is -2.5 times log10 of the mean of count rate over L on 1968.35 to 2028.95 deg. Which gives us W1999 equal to 0.06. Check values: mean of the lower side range 470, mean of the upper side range 524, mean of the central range 479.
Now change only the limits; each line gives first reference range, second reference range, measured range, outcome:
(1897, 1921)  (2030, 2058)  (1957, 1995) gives 0.062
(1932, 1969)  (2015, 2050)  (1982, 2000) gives 0.038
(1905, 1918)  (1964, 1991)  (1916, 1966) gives 0.006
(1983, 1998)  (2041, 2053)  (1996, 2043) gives 0.049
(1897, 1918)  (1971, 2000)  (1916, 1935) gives 0.010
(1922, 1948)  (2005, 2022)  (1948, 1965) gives 0.000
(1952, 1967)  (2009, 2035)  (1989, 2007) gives 0.013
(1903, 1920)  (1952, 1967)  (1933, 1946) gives 0.003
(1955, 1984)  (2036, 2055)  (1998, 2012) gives 0.052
